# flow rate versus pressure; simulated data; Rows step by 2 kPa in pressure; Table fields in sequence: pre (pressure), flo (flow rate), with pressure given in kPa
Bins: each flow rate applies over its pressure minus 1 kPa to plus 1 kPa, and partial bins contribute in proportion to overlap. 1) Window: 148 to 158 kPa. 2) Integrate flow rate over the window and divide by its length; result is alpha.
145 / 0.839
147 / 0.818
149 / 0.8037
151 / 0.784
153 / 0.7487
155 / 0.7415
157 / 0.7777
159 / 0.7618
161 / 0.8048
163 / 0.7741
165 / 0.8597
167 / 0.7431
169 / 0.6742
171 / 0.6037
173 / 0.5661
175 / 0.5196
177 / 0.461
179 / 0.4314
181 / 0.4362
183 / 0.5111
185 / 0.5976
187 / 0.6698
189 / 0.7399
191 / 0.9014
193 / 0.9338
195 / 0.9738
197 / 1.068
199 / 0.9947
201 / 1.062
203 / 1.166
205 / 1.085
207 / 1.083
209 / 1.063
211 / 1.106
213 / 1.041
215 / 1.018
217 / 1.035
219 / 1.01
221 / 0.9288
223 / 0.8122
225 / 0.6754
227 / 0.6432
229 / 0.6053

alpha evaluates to 0.771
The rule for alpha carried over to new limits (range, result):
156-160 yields 0.77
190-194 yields 0.918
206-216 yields 1.06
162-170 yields 0.763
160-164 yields 0.789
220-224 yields 0.871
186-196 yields 0.844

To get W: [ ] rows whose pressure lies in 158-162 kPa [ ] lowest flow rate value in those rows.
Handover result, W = 0.7618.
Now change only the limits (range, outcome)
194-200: 0.9738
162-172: 0.6037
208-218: 1.018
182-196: 0.5111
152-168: 0.7415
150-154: 0.7487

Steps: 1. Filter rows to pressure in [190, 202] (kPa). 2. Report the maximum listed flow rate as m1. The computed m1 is 1.068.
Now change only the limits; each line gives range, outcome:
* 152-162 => 0.8048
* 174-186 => 0.5976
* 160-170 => 0.8597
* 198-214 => 1.166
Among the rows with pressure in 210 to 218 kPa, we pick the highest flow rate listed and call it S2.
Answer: 1.106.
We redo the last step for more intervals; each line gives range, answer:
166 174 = 0.7431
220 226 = 0.9288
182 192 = 0.9014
